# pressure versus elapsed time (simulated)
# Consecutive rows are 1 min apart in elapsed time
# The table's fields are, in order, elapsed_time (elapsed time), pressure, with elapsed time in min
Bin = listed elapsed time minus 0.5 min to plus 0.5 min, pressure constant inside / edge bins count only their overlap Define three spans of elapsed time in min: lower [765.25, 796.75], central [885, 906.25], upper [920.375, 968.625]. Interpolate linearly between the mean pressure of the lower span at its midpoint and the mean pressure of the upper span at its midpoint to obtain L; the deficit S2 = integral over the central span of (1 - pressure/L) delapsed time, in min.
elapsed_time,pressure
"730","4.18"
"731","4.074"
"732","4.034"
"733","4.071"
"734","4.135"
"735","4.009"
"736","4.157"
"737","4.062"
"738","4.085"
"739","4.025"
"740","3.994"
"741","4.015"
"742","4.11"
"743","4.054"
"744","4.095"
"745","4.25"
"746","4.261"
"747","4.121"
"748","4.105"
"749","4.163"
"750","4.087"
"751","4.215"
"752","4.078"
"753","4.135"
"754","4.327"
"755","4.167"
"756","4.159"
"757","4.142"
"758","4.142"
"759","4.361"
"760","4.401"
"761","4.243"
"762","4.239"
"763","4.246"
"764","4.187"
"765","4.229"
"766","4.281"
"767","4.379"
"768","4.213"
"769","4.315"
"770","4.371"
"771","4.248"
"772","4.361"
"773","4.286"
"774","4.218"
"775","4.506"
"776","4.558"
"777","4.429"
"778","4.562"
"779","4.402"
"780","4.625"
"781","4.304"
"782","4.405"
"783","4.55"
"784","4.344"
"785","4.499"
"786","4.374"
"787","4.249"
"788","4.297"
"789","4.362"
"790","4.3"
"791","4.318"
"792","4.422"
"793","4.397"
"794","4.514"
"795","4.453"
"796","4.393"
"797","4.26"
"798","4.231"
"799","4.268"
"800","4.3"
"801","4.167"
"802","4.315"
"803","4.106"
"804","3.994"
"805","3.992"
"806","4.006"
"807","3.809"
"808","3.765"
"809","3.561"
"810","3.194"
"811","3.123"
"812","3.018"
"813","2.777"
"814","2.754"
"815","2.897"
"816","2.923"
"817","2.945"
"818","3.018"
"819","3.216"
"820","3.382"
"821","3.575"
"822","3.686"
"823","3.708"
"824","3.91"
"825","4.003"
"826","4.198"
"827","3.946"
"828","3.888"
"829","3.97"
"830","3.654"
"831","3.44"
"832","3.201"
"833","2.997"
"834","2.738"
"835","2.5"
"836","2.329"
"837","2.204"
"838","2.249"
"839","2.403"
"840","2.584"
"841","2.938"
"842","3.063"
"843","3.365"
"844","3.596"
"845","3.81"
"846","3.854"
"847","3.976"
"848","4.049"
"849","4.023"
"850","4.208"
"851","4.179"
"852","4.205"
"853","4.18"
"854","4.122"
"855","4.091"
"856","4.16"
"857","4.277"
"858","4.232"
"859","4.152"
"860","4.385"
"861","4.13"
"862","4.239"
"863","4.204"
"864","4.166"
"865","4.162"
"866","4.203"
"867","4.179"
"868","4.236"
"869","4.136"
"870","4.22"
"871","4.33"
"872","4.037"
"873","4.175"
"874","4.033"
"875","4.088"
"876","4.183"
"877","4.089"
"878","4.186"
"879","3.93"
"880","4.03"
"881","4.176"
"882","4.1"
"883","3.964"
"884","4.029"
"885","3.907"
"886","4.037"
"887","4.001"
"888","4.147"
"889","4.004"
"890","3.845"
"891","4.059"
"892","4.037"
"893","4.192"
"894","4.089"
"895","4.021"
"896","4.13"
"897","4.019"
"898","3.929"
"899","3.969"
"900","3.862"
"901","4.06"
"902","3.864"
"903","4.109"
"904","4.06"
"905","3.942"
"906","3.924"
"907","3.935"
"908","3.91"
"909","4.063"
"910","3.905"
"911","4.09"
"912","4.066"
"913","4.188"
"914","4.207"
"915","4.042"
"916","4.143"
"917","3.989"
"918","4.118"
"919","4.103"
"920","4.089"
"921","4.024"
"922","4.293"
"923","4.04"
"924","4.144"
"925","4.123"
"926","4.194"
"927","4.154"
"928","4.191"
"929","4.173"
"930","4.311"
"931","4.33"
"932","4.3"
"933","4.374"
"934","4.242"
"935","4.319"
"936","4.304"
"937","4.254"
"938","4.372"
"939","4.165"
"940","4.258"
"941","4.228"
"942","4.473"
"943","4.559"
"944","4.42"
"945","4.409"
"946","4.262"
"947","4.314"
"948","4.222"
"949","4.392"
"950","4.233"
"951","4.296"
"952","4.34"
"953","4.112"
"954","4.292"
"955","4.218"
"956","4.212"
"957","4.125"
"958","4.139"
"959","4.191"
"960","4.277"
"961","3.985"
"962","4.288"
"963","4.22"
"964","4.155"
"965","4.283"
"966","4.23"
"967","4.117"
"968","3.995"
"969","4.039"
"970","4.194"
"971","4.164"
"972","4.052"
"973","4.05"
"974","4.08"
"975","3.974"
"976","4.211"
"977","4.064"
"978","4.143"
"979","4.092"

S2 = 1.3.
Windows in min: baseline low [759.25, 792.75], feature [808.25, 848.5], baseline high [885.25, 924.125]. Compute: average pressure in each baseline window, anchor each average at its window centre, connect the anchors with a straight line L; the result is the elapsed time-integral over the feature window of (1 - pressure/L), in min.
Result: 9.12 min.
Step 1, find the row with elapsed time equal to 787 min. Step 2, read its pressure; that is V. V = 4.249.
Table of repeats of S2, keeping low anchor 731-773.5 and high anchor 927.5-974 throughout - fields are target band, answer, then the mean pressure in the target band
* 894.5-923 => 1.27 min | 4.04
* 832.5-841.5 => 3.54 min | 2.55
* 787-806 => -0.37 min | 4.27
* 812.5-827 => 2.84 min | 3.38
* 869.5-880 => 0.23 min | 4.12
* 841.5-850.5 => 0.93 min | 3.77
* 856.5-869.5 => 0.01 min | 4.21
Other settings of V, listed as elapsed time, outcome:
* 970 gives 4.194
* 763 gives 4.246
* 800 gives 4.3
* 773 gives 4.286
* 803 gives 4.106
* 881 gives 4.176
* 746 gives 4.261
